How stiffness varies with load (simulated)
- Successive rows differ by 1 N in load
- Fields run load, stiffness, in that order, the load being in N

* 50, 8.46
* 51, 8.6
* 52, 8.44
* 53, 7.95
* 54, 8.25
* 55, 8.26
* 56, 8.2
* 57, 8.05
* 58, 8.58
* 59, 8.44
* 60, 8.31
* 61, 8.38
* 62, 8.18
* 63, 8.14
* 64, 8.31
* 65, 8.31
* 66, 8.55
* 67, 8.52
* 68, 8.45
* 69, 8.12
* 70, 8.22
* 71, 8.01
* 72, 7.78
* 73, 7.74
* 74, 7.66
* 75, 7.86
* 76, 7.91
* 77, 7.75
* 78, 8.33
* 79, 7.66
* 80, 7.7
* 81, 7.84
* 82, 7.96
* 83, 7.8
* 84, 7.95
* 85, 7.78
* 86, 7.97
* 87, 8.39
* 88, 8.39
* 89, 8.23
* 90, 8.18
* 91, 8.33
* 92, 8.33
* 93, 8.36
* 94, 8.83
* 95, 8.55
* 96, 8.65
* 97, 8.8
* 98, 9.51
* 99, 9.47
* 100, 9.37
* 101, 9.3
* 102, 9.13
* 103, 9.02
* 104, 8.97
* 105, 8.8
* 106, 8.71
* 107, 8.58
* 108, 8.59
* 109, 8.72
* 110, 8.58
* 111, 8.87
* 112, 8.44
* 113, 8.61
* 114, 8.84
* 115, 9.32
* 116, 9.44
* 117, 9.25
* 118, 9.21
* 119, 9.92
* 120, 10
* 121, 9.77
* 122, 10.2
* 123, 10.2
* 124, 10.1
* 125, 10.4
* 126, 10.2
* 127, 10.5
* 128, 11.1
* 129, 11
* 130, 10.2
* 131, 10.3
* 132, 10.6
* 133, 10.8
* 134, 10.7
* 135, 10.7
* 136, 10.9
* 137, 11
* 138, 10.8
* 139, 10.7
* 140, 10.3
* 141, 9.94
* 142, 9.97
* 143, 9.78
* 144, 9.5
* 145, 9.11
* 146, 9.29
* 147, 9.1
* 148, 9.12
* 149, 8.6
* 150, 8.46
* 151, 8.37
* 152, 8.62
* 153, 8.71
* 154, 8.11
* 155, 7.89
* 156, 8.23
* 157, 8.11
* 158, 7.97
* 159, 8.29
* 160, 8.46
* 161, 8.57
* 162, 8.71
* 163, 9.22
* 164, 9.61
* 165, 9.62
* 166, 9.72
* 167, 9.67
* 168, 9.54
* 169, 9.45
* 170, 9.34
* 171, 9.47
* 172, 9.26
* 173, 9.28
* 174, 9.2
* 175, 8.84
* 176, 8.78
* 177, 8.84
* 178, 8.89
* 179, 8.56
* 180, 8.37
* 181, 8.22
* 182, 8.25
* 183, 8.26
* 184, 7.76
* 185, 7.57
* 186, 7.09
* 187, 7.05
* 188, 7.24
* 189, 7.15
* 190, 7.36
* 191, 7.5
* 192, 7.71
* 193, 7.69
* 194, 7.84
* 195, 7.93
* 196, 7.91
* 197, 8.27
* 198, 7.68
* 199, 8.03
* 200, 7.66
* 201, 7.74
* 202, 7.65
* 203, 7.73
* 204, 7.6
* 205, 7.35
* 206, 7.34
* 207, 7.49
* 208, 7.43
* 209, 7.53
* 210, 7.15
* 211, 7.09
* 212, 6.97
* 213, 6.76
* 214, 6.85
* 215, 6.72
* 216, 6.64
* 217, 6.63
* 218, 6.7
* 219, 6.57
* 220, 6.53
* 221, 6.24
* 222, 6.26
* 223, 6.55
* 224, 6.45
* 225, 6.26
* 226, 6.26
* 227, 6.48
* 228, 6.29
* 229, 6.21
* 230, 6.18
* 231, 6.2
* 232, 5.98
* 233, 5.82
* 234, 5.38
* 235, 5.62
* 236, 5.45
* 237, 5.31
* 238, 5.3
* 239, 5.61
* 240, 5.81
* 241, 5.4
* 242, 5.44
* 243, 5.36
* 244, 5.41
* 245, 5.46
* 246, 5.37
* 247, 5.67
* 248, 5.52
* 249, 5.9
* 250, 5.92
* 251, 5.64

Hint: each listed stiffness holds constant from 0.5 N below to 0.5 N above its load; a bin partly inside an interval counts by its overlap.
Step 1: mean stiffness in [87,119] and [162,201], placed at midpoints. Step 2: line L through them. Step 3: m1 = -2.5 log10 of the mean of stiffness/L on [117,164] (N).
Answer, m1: -0.12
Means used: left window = 8.83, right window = 8.41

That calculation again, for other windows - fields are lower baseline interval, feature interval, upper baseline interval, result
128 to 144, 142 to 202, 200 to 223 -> 0.04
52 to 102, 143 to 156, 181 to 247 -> -0.17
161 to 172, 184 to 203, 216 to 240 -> 0.04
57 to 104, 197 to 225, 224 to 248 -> -0.15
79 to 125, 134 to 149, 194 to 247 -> -0.23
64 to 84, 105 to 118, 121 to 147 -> 0.07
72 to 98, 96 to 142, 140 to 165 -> -0.14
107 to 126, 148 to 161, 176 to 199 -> 0.03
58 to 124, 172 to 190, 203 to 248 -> -0.16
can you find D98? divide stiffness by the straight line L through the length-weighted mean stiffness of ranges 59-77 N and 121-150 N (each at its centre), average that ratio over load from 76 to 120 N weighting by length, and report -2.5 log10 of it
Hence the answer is 0.051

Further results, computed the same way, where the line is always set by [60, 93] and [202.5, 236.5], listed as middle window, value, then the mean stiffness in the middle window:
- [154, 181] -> -0.24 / 8.89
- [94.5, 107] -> -0.15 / 9.01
